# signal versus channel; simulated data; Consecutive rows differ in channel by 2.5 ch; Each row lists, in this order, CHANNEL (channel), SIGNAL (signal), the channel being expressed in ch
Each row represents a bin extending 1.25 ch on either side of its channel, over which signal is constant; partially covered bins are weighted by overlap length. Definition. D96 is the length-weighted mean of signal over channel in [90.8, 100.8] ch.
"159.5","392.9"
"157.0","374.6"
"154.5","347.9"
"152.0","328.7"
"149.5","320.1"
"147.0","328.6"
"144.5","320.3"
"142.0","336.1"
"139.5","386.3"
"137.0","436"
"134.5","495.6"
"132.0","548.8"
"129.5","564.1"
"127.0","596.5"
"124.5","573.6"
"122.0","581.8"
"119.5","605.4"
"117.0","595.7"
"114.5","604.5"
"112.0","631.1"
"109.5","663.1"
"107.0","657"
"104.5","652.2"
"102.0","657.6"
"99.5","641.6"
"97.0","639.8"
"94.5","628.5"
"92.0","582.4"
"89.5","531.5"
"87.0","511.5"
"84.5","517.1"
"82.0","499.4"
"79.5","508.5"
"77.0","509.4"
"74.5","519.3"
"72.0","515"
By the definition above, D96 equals 623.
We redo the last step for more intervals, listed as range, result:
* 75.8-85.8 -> 509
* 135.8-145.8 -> 369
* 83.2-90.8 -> 520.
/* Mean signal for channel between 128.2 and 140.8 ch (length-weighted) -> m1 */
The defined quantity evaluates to 486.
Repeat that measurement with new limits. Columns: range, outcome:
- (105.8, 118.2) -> 630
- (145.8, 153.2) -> 326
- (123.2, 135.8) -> 555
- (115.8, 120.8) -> 600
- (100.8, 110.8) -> 657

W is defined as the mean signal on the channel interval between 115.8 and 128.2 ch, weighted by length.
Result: 591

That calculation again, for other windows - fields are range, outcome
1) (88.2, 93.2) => 556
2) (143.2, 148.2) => 325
